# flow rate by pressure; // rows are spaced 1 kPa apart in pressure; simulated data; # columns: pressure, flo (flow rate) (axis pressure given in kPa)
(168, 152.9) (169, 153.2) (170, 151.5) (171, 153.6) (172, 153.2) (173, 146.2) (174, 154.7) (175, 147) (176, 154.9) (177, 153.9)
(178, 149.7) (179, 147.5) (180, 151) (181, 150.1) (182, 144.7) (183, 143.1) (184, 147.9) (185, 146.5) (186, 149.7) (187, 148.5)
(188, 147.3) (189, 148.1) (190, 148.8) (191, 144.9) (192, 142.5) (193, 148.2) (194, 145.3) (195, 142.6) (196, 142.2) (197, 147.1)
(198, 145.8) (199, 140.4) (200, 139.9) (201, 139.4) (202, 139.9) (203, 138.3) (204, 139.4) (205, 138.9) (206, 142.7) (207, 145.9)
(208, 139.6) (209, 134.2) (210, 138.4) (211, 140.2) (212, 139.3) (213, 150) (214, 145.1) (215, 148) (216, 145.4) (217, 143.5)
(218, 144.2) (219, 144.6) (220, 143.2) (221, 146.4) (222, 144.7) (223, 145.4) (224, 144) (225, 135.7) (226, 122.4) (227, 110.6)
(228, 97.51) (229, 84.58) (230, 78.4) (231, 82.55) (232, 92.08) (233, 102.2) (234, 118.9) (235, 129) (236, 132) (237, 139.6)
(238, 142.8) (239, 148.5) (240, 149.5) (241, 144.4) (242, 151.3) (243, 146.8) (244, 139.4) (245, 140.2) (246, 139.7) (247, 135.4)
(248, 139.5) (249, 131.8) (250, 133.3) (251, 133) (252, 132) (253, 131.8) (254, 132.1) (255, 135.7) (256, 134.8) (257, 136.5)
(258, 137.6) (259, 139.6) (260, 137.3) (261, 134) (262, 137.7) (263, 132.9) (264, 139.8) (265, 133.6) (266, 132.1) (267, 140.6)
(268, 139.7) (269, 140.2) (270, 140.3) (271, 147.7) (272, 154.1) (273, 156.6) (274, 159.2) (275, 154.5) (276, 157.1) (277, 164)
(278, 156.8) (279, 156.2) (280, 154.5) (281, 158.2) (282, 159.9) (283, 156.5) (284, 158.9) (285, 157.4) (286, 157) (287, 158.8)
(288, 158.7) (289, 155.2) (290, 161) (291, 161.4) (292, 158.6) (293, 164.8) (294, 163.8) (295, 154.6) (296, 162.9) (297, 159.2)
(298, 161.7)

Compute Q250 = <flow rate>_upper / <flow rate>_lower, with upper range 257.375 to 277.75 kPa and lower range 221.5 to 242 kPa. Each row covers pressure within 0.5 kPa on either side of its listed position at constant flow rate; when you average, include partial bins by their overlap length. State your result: 1.17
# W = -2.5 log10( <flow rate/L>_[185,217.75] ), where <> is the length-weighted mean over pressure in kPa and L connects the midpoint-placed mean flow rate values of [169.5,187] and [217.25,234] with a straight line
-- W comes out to -0.07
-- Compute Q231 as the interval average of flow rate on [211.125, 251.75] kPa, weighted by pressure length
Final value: 132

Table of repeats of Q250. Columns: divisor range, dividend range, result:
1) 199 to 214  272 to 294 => 1.13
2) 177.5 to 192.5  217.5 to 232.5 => 0.82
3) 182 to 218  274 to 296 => 1.10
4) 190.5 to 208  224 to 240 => 0.82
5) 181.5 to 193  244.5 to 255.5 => 0.92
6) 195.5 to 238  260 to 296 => 1.15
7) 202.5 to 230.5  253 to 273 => 1.03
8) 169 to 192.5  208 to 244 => 0.88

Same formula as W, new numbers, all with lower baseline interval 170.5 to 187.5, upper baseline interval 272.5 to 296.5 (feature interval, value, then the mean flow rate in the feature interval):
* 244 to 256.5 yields 0.15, 135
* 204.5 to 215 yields 0.08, 142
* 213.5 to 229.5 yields 0.14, 134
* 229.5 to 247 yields 0.20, 128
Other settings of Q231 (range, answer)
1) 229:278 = 136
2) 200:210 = 140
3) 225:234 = 99.7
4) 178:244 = 138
